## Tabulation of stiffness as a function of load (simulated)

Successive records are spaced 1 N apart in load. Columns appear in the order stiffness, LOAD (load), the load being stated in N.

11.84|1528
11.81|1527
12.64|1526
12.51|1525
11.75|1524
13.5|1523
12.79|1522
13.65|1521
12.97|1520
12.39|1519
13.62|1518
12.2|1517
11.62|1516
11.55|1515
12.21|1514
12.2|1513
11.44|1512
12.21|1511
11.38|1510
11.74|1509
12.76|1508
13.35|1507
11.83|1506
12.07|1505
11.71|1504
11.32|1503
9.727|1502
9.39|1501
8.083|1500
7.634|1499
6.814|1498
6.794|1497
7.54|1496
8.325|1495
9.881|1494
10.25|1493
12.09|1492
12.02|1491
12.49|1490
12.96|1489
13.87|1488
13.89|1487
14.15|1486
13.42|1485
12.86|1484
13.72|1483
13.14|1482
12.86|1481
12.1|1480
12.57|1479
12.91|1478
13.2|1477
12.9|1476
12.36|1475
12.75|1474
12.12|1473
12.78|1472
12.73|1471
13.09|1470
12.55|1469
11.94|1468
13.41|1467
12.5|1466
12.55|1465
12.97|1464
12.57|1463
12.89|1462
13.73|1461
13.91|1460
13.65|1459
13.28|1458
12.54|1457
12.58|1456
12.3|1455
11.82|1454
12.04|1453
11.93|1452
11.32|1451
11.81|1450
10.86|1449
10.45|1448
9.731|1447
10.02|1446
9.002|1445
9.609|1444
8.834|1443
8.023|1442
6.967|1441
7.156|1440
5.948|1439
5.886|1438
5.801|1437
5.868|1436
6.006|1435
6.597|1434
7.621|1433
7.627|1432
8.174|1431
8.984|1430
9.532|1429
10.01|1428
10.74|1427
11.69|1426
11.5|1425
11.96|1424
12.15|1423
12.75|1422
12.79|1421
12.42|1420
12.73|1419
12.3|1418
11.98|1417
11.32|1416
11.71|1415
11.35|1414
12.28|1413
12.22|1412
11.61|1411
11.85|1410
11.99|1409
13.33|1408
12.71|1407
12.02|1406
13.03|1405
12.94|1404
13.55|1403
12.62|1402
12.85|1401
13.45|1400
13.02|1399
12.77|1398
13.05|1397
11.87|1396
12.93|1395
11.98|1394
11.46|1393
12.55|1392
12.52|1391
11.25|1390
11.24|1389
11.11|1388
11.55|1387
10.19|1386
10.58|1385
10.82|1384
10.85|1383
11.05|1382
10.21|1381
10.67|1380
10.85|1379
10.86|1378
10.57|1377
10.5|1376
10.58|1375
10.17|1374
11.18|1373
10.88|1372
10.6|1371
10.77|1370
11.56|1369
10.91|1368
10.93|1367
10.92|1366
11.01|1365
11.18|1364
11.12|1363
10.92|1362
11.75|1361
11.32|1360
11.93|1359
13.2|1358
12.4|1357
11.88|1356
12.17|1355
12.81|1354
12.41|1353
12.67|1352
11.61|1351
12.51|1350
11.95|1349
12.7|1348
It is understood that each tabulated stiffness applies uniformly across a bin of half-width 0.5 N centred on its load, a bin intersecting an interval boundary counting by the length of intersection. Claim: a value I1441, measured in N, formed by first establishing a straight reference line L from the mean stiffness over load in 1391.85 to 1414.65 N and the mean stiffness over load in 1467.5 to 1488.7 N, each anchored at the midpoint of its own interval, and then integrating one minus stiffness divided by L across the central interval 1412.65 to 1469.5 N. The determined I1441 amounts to 9.01 N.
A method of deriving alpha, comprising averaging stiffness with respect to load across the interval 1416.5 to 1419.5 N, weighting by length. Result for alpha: 12.3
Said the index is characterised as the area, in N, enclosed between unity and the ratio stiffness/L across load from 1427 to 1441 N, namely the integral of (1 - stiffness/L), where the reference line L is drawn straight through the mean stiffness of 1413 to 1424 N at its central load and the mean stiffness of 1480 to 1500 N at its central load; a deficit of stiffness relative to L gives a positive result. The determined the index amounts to 5.3 N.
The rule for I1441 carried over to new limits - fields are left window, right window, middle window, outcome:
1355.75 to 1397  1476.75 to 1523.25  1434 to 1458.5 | 4.3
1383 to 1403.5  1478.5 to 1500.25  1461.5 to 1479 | -2.0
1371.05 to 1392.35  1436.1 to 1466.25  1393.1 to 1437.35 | -1.9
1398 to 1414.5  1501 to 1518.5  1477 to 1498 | 0.4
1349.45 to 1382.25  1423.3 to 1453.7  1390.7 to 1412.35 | -4.9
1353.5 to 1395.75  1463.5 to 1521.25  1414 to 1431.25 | 0.2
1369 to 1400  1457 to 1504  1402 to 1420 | -1.3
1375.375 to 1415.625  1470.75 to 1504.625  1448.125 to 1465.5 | -1.3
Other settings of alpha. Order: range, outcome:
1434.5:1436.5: 5.94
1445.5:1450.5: 10.6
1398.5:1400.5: 13.2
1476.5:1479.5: 12.9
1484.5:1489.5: 13.7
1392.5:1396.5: 12.1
